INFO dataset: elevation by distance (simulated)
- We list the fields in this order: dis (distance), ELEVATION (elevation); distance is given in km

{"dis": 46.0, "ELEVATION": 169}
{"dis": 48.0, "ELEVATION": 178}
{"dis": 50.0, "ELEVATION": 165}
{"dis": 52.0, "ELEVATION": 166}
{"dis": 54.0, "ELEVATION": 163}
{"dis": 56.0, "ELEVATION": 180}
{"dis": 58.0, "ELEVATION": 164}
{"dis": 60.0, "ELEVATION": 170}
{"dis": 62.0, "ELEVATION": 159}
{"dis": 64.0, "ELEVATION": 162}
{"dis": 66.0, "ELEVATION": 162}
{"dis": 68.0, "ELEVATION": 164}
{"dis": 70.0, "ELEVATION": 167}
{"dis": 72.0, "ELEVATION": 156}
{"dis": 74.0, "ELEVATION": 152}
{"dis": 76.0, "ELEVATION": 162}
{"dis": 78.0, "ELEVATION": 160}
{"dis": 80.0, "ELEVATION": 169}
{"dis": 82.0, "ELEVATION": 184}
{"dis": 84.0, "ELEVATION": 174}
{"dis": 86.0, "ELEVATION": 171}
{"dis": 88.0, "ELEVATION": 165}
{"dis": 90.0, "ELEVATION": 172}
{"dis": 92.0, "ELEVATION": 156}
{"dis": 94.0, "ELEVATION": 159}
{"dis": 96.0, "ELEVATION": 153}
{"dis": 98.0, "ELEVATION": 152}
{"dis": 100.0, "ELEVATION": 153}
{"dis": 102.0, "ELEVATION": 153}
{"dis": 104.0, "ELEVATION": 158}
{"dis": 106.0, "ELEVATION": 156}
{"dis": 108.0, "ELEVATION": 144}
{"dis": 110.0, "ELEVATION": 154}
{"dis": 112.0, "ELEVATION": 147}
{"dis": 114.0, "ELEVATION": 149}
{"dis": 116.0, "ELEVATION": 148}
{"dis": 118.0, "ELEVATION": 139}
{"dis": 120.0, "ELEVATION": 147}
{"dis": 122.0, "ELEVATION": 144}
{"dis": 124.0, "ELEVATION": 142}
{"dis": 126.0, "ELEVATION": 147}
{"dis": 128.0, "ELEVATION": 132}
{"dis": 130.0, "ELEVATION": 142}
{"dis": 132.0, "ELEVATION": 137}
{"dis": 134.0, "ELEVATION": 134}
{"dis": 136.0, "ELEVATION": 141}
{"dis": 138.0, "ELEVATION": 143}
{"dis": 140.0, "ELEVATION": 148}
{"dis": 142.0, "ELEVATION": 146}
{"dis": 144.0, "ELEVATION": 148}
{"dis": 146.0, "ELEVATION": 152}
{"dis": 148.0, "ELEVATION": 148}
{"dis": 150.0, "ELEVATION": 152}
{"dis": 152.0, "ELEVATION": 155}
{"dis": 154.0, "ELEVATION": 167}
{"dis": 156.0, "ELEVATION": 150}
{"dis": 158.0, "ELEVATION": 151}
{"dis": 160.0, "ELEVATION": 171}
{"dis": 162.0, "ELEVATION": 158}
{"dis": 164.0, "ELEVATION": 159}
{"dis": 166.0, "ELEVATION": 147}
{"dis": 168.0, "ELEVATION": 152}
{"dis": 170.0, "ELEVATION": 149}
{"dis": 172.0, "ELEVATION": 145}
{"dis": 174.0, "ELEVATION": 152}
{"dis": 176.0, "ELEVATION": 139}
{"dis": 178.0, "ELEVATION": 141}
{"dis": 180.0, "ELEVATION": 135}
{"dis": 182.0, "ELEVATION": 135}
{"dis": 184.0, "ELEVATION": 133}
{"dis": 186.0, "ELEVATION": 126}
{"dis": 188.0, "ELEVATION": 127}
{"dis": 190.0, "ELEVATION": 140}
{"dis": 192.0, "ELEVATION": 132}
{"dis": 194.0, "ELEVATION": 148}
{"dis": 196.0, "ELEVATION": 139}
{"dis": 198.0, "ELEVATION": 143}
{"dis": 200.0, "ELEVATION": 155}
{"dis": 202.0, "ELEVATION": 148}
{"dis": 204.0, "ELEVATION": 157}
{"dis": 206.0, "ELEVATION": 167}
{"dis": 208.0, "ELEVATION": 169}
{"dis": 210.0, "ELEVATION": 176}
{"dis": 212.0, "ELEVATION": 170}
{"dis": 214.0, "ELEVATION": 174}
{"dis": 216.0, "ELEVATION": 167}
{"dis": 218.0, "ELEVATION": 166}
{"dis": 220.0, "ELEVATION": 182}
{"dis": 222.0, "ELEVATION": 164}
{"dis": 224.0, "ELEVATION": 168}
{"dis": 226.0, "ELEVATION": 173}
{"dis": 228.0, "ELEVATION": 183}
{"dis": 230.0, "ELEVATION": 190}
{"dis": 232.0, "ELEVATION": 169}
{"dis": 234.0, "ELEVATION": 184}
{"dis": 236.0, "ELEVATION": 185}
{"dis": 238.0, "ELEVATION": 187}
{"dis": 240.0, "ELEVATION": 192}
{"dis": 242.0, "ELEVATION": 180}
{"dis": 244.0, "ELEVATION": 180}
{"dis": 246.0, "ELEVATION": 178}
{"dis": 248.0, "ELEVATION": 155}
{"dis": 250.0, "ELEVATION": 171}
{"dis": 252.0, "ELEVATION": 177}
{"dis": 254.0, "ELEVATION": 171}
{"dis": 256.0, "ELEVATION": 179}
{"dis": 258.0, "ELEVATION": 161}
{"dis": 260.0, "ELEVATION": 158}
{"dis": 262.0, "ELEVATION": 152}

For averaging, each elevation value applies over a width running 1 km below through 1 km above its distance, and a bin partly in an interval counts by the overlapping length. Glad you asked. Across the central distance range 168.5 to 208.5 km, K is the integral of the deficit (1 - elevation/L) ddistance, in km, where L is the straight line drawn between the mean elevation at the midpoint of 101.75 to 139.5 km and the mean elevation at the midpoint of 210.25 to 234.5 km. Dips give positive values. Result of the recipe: 5.0 km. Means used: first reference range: 145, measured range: 144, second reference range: 174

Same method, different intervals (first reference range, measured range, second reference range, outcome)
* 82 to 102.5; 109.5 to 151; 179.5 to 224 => 3.7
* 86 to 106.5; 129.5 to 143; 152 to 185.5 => 1.0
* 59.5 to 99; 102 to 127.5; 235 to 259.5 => 2.8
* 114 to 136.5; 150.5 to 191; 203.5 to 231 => 2.5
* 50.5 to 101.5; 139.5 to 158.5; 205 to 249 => 2.0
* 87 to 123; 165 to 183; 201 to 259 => 2.2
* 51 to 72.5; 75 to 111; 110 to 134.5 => -1.7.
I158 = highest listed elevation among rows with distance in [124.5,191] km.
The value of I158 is 171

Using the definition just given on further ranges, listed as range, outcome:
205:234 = 190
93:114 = 159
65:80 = 169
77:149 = 184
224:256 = 192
